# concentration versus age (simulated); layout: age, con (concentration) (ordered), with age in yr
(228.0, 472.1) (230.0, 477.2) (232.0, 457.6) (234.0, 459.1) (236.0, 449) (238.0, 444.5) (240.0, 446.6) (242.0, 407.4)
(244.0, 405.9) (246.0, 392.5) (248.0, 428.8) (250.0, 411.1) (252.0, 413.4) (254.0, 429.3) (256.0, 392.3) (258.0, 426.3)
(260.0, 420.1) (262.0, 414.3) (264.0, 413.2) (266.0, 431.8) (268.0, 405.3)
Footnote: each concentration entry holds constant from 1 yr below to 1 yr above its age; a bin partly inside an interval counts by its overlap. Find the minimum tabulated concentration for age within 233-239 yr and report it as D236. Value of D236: 444.5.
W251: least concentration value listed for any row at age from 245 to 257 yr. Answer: 392.3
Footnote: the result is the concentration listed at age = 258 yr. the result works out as 426.3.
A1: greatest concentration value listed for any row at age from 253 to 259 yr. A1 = 429.3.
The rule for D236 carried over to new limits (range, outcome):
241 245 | 405.9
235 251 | 392.5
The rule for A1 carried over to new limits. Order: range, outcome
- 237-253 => 446.6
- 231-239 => 459.1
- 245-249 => 428.8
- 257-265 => 426.3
